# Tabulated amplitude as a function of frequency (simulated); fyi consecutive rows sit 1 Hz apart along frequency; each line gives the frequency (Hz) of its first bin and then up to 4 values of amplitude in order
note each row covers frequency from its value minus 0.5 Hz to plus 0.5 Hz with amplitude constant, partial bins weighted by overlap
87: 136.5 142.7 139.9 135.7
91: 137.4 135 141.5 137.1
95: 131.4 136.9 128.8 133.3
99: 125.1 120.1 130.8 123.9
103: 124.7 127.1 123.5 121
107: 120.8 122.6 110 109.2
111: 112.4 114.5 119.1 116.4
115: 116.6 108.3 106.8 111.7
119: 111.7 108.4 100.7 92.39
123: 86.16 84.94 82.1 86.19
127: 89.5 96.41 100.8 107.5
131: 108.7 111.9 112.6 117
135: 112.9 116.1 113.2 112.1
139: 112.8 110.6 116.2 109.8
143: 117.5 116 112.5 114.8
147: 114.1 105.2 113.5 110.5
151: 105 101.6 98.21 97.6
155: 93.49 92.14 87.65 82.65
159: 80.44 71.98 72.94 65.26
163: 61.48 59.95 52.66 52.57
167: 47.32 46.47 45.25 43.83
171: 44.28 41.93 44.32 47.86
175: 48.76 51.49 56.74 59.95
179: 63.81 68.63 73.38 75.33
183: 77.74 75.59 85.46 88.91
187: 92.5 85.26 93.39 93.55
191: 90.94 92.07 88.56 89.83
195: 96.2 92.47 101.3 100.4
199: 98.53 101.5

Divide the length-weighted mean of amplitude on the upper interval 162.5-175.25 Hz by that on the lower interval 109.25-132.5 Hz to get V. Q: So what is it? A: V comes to 0.5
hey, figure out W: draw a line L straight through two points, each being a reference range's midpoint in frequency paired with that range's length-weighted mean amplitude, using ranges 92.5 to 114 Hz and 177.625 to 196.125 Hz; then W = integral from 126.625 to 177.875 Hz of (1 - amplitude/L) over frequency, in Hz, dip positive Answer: 7.47 Hz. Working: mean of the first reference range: 124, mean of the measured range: 87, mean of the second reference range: 83.3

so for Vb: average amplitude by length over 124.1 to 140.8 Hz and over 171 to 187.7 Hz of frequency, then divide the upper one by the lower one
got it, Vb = 0.6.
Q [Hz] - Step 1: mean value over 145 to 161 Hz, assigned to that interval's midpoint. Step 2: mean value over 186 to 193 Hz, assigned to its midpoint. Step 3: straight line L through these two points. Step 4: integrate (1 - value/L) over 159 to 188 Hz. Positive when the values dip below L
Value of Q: 9.8 Hz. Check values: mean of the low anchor 97.6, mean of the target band 62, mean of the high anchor 90.9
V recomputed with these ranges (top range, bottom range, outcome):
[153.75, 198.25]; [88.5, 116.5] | 0.58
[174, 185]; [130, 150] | 0.58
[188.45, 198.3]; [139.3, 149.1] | 0.83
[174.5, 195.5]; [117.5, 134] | 0.78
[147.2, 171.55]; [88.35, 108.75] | 0.59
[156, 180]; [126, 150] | 0.53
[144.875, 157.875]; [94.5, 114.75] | 0.84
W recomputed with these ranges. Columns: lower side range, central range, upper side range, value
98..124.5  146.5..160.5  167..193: -1.82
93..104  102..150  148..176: -3.33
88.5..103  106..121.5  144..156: 1.35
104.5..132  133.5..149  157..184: -4.99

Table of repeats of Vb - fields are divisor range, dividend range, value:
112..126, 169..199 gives 0.72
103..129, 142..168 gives 0.83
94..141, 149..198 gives 0.67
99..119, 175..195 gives 0.67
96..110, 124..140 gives 0.85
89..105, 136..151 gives 0.86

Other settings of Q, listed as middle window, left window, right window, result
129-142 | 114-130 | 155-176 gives -3.7 Hz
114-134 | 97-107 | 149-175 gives 0.6 Hz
